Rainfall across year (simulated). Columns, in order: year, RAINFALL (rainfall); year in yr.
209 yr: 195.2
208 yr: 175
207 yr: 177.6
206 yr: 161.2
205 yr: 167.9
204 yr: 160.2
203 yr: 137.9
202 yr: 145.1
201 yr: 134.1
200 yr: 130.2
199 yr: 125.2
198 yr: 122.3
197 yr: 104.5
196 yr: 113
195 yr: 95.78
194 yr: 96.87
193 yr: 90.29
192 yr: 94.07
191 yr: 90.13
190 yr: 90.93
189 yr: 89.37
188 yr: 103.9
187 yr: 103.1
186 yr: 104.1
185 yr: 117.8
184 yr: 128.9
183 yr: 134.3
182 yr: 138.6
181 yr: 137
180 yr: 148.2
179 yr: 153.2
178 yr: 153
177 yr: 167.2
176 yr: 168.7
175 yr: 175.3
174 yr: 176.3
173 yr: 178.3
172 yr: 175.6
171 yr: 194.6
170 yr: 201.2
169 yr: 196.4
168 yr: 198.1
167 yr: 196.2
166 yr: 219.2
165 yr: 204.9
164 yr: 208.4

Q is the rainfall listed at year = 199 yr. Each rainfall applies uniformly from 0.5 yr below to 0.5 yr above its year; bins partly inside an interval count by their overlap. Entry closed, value 125.2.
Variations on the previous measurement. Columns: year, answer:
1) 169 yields 196.4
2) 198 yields 122.3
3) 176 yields 168.7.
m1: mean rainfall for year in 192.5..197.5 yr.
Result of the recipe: 100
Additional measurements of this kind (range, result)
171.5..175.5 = 176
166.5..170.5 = 198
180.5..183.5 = 137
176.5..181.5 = 152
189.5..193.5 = 91.4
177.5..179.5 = 153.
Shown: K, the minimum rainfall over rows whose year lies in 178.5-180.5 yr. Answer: 148.2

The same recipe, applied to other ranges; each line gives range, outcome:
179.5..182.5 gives 137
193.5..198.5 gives 95.78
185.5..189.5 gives 89.37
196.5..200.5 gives 104.5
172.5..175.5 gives 175.3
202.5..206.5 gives 137.9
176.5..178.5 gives 153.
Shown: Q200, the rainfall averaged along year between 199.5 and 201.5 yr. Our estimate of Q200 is 132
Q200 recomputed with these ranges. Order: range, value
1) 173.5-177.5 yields 172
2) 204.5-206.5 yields 165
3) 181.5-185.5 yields 130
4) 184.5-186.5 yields 111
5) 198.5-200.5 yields 128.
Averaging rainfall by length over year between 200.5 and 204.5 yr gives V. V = 144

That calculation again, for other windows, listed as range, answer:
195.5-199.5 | 116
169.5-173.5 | 187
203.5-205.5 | 164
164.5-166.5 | 212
